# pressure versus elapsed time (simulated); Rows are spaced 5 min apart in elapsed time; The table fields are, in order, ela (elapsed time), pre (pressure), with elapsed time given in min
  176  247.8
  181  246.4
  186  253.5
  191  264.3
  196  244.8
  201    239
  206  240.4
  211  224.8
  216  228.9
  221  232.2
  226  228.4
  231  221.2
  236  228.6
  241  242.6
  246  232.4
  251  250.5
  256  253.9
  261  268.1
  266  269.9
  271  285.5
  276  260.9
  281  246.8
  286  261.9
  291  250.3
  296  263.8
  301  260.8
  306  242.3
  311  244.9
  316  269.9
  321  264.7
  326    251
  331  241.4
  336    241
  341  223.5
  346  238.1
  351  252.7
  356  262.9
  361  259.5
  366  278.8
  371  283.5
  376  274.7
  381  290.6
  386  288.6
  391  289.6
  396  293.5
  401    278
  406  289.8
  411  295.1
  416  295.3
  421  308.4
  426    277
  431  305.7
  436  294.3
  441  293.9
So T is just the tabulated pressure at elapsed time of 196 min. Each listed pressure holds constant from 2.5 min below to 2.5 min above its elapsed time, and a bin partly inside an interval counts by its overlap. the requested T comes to 244.8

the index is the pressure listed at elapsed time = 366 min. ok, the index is 278.8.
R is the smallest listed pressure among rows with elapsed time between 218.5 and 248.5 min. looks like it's 221.2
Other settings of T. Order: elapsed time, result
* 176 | 247.8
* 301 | 260.8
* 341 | 223.5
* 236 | 228.6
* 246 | 232.4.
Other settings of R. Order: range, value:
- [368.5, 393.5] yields 274.7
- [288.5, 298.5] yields 250.3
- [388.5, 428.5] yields 277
